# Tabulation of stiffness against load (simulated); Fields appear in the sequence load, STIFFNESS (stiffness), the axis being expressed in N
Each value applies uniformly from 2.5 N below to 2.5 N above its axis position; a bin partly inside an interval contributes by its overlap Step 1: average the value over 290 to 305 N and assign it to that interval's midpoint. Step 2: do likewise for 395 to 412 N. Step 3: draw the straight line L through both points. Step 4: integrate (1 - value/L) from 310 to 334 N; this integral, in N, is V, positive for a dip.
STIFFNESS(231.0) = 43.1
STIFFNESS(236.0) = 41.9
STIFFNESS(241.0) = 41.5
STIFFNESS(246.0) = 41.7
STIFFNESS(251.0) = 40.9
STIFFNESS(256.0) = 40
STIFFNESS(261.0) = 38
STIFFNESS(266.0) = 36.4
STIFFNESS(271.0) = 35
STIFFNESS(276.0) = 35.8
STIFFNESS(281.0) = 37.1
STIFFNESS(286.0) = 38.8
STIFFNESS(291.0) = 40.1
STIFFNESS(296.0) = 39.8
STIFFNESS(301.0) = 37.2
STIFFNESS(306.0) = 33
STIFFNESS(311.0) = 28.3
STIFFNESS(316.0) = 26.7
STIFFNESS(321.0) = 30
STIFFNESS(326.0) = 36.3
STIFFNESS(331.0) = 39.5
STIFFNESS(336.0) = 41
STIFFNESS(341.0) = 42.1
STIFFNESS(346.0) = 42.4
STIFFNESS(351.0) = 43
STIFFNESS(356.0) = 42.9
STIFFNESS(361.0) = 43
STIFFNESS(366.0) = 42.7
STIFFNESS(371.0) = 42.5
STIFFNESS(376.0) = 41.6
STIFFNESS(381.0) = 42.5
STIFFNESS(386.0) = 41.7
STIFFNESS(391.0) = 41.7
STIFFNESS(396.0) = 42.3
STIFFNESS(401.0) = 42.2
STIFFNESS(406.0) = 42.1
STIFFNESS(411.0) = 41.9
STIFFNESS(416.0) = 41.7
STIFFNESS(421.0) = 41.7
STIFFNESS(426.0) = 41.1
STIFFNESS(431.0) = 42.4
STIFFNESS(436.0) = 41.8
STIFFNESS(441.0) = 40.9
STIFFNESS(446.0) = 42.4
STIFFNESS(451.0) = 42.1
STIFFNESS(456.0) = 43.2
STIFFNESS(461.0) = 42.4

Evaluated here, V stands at 4.07 N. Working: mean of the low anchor 38.3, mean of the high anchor 42.1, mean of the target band 32.6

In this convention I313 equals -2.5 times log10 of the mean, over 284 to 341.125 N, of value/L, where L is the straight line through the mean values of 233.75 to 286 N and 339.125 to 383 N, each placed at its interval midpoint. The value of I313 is 0.14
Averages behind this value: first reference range 38.8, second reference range 42.5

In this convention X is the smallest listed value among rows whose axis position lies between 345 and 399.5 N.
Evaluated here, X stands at 41.6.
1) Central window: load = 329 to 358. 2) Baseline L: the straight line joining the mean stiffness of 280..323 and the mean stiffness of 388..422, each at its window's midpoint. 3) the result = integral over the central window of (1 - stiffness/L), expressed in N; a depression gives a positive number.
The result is -3.32 N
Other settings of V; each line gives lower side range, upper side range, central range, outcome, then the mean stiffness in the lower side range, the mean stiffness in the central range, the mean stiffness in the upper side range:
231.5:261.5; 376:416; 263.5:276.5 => 1.7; 41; 35.7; 42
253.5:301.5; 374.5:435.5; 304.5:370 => 3.1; 37.8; 37.9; 41.9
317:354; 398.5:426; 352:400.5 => -2.4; 38.7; 42.3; 41.8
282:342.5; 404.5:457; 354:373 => -2.1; 36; 42.8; 41.9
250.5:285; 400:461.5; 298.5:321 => 4.3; 37.5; 31.2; 42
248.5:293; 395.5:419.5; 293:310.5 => 1.4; 38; 35.8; 42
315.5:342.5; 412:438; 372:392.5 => -1.3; 36.4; 41.9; 41.7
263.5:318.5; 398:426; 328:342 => -1.1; 35.3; 40.6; 41.9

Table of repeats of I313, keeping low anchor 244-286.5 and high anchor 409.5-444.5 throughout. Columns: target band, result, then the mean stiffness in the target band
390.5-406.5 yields -0.03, 42.1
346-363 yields -0.07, 42.9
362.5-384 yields -0.05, 42.3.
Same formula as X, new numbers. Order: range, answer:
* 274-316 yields 26.7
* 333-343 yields 41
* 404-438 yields 41.1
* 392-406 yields 42.1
